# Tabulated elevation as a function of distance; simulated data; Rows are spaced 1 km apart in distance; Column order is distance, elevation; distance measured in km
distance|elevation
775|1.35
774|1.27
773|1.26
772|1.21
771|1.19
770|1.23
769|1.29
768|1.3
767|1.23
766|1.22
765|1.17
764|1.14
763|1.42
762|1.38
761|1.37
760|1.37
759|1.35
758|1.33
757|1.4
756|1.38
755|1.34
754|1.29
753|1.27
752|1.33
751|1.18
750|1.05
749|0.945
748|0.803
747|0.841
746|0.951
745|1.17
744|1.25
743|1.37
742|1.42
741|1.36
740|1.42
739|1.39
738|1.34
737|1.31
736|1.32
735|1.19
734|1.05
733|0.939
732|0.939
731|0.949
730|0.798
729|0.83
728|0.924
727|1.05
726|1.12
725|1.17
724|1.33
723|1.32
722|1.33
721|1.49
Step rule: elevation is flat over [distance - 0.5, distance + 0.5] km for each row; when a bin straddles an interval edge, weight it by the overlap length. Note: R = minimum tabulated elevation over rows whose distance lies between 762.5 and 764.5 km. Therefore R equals 1.14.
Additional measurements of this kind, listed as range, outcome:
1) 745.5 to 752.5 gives 0.803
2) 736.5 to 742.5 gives 1.31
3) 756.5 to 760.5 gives 1.33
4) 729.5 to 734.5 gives 0.798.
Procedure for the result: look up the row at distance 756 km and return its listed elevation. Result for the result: 1.38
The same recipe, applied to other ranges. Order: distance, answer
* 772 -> 1.21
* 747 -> 0.841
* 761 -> 1.37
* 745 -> 1.17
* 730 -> 0.798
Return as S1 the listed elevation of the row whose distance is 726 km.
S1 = 1.12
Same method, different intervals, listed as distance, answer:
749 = 0.945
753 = 1.27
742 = 1.42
